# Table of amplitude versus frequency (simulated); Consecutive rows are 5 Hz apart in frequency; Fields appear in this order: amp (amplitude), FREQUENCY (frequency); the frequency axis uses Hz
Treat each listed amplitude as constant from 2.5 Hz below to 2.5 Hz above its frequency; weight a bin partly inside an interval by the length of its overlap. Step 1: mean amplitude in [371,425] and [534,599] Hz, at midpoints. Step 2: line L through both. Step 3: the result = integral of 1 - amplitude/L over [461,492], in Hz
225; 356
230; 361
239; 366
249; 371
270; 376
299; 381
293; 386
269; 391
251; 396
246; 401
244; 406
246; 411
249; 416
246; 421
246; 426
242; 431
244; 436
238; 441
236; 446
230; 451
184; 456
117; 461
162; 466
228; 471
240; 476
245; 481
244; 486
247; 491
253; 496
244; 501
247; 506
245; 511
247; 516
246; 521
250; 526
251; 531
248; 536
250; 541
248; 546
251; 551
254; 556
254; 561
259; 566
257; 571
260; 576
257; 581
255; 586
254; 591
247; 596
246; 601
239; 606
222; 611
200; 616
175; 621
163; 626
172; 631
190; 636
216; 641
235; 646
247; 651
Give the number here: 4.73 Hz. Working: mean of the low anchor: 260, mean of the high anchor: 253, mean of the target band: 218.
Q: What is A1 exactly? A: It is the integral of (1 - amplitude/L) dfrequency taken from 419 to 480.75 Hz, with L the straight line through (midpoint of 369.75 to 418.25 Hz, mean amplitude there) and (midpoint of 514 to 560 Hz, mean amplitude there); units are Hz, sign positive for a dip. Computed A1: 9.3 Hz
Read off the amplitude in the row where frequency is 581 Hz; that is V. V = 257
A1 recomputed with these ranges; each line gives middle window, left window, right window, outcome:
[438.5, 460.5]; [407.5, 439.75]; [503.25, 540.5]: 2.99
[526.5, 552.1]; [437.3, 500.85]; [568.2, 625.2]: -2.36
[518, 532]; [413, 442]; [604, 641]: -1.84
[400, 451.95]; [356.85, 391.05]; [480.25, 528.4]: 2.68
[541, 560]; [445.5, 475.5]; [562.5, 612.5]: -1.43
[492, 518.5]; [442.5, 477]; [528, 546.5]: -2.18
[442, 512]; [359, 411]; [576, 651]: 5.92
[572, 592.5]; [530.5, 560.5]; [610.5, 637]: -3.49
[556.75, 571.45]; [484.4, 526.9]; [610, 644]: -2.45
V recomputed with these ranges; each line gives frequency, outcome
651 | 247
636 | 190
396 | 251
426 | 246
